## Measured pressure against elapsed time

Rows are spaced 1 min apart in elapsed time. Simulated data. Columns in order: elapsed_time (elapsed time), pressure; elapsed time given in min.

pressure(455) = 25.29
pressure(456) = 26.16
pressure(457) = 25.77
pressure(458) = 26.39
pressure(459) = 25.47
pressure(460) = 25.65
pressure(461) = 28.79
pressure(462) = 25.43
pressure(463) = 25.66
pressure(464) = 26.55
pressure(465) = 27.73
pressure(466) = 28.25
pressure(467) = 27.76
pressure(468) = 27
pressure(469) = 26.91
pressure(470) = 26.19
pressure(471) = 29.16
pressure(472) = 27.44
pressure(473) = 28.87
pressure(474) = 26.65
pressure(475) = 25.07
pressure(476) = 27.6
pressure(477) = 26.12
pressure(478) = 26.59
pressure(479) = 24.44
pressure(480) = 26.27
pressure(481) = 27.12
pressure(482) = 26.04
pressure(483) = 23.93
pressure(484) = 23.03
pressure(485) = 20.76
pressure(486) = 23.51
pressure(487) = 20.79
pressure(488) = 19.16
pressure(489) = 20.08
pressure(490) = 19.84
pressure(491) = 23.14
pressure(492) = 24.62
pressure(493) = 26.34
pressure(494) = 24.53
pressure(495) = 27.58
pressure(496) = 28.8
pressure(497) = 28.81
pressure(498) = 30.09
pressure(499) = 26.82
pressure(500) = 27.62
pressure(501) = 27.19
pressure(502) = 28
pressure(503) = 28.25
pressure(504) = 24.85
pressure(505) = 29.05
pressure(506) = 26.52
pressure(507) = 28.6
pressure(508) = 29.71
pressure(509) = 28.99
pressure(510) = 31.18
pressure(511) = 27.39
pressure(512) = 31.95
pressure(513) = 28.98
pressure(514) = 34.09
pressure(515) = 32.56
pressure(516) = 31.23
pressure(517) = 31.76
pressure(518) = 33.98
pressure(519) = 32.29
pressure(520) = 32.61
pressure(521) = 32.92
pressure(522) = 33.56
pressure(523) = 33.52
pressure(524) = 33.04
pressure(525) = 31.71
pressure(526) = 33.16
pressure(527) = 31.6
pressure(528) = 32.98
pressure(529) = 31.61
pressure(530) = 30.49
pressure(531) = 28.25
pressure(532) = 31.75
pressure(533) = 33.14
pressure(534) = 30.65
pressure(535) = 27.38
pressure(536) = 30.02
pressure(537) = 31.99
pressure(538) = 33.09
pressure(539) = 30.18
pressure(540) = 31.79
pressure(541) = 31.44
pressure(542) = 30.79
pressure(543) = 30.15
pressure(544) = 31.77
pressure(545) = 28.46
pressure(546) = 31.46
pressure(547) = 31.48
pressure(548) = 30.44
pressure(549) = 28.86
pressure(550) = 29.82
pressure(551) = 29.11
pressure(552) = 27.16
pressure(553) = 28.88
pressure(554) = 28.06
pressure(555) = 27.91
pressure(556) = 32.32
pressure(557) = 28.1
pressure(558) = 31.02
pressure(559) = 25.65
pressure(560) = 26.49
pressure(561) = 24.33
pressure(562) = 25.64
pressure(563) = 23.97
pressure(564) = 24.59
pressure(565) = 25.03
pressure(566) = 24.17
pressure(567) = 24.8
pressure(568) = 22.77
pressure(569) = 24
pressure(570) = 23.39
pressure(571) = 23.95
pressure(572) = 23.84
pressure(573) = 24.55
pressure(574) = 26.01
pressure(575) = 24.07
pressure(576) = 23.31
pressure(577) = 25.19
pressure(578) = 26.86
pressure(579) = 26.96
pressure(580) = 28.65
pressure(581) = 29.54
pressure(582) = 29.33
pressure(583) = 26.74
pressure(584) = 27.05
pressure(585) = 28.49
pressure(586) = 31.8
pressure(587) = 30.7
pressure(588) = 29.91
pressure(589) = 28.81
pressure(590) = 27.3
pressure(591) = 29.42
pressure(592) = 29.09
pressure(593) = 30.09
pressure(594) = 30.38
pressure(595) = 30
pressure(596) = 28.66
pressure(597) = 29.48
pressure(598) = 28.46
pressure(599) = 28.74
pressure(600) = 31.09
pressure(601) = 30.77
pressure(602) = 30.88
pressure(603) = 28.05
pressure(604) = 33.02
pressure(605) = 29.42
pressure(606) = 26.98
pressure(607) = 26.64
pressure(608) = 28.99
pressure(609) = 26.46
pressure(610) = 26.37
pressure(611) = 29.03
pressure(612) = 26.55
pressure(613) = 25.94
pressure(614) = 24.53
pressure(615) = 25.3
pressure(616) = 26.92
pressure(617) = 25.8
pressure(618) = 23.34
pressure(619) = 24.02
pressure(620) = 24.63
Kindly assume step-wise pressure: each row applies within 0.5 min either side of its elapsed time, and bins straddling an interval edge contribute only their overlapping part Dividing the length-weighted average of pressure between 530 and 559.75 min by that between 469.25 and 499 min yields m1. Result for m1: 1.2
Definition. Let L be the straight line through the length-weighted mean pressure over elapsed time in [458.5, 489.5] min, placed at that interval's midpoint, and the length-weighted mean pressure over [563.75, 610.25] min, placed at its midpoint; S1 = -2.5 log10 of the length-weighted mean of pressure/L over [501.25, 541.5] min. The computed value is -0.17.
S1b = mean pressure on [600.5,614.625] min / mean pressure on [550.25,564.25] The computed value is 1.0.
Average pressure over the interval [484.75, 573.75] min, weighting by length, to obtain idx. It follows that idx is 28.4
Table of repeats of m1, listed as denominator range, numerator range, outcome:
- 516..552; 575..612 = 0.91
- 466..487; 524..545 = 1.20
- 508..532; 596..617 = 0.89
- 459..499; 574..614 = 1.10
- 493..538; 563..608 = 0.91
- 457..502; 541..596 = 1.07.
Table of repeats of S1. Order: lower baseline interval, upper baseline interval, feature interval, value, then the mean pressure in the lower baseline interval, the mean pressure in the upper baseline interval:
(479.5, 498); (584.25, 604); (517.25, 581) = -0.06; 24.3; 29.6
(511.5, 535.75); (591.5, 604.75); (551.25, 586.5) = 0.16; 31.9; 29.9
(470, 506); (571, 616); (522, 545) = -0.18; 25.7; 28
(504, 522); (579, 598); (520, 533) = -0.06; 30.7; 29.1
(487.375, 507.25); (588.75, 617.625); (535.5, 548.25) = -0.15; 25.9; 28.4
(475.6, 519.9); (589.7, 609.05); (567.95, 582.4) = 0.13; 27.1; 29.3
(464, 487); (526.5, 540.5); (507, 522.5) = -0.07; 26.1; 31.1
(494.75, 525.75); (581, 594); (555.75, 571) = 0.15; 30.2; 29.1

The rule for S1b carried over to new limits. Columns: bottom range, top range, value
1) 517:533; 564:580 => 0.77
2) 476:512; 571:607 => 1.09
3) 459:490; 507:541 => 1.23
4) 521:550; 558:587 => 0.83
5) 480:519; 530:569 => 1.06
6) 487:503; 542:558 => 1.17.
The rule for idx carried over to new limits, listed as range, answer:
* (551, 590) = 26.7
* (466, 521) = 27.2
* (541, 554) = 29.9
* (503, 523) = 30.7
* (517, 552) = 31.3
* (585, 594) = 29.6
